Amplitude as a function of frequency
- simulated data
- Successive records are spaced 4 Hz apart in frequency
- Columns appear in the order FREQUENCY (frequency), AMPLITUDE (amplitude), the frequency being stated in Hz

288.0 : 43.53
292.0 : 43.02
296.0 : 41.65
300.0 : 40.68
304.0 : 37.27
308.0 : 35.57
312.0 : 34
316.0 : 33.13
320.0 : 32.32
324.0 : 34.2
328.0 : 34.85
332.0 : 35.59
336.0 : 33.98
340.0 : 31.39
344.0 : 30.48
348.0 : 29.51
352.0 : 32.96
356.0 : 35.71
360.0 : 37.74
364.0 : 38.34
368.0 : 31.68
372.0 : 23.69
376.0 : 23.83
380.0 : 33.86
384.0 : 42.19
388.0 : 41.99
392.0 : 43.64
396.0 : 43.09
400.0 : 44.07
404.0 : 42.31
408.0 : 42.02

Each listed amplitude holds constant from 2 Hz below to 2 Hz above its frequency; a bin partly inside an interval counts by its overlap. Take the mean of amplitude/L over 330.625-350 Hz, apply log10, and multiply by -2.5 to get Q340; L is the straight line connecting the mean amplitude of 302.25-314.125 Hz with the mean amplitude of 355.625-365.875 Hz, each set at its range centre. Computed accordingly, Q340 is 0.15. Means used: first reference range 35.6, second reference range 37.5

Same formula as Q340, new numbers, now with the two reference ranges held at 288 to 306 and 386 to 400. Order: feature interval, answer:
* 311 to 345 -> 0.24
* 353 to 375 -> 0.27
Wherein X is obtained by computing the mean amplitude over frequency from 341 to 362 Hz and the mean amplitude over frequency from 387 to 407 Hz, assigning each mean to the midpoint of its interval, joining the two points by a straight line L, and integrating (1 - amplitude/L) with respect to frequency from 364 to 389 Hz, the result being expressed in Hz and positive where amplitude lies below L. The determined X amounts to 3.7 Hz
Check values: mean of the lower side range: 33.2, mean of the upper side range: 43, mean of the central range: 32.9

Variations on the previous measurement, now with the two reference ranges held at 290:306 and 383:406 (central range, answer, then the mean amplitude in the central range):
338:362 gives 5.11 Hz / 33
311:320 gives 1.71 Hz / 33.2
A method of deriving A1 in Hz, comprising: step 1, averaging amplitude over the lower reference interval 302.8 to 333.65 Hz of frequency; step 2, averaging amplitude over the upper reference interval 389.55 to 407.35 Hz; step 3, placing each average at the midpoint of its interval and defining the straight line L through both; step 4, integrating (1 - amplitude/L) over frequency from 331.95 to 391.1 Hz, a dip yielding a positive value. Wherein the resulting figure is 8.3 Hz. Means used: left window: 34.5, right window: 43.1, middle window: 33.6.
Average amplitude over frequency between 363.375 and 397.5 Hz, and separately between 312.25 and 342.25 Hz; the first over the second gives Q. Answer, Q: 1.06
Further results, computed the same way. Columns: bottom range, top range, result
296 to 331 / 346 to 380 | 0.89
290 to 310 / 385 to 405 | 1.09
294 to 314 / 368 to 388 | 0.85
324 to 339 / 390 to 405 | 1.26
